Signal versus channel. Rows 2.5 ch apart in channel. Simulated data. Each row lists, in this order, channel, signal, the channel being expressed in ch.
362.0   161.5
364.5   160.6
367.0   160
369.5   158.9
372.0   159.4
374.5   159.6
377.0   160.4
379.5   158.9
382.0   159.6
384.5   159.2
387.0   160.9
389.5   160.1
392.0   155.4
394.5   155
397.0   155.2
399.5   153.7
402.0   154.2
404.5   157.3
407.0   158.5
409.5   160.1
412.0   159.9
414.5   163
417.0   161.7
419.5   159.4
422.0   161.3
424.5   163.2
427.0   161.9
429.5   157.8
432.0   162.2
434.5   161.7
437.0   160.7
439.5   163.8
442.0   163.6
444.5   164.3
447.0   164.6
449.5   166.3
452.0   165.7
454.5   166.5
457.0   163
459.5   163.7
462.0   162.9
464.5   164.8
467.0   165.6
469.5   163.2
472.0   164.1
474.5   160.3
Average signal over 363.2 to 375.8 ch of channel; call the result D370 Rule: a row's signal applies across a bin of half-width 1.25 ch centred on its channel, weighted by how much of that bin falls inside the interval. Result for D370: 160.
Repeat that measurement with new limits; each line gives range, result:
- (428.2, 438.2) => 161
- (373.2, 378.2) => 160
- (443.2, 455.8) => 165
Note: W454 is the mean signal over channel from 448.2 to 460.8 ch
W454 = 165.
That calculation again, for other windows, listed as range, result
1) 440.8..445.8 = 164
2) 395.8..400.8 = 154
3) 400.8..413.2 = 158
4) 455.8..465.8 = 164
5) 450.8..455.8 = 166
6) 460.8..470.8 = 164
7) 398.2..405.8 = 155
